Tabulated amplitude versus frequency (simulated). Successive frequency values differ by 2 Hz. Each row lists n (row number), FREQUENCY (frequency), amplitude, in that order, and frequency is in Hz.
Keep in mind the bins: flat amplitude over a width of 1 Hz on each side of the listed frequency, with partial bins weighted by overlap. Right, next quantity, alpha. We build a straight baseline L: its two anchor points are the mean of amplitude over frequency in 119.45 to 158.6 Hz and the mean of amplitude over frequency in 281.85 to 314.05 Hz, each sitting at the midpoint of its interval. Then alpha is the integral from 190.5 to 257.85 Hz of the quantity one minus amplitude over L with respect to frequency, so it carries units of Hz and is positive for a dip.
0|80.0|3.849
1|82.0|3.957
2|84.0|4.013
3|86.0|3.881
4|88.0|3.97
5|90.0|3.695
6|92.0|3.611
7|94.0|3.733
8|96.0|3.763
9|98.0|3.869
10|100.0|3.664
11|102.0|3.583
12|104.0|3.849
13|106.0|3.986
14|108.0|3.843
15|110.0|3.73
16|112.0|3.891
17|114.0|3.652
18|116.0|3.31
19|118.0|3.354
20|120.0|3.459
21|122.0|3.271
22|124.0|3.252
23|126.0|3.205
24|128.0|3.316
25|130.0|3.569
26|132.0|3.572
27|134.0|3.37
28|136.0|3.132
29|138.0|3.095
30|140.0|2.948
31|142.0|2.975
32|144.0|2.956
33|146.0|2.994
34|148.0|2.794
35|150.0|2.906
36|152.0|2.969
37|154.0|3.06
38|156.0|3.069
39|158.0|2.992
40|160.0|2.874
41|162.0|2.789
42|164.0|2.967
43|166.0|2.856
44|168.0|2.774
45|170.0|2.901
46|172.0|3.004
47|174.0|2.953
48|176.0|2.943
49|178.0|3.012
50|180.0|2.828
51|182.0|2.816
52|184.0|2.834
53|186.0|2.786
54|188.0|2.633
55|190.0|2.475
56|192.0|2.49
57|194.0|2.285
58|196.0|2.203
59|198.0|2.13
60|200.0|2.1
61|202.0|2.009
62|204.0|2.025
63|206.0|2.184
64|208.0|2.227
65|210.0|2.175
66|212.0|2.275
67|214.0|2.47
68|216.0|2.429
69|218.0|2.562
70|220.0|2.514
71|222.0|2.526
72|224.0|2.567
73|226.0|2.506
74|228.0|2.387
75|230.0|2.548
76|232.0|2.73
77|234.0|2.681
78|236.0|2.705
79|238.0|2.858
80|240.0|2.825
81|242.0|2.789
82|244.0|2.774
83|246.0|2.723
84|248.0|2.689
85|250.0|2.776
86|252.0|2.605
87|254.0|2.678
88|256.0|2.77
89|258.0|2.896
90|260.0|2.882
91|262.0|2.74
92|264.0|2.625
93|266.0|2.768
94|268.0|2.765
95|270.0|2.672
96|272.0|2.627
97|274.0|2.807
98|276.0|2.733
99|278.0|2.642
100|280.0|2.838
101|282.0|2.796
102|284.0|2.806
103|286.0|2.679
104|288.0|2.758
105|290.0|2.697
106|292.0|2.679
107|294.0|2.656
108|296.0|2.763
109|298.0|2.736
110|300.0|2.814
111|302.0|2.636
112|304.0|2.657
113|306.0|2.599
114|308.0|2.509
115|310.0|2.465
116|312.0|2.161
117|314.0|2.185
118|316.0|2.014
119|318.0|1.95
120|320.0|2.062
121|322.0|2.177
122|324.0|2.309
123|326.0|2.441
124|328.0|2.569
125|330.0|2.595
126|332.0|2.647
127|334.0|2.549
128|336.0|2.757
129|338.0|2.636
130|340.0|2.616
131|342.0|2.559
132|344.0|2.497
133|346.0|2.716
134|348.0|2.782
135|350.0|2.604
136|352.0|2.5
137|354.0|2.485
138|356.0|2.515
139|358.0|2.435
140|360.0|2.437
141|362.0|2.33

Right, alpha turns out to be 8.6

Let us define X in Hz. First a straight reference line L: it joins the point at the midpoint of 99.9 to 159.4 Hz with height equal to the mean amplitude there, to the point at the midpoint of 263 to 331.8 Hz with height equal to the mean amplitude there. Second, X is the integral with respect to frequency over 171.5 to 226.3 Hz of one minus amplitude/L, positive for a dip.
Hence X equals 9.4 Hz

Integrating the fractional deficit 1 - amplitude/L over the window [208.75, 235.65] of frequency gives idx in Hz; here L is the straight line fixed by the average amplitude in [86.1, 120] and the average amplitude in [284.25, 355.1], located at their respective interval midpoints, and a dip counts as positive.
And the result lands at 4.99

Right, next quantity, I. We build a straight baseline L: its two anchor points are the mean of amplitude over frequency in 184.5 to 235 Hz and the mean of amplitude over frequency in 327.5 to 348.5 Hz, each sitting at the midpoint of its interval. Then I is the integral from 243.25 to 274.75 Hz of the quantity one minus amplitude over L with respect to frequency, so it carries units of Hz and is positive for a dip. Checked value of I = -3.1 Hz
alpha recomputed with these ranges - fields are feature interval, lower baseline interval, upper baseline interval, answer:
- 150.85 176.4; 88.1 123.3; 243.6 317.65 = 3.1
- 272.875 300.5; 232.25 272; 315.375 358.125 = -1.1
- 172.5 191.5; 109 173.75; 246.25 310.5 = 1.4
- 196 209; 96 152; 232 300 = 3.9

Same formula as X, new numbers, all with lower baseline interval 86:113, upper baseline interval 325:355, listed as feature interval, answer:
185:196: 2.75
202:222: 5.67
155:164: 1.43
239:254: 1.59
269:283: 0.88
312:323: 2.53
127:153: 3.38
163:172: 1.46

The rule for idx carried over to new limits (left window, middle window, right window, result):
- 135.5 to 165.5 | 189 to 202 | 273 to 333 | 2.7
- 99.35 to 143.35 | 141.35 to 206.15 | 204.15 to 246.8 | 6.0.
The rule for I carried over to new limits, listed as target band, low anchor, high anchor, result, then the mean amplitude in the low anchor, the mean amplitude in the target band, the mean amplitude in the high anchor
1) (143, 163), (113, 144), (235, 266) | 1.5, 3.29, 2.94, 2.76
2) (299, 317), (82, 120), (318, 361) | 1.5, 3.74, 2.45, 2.51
